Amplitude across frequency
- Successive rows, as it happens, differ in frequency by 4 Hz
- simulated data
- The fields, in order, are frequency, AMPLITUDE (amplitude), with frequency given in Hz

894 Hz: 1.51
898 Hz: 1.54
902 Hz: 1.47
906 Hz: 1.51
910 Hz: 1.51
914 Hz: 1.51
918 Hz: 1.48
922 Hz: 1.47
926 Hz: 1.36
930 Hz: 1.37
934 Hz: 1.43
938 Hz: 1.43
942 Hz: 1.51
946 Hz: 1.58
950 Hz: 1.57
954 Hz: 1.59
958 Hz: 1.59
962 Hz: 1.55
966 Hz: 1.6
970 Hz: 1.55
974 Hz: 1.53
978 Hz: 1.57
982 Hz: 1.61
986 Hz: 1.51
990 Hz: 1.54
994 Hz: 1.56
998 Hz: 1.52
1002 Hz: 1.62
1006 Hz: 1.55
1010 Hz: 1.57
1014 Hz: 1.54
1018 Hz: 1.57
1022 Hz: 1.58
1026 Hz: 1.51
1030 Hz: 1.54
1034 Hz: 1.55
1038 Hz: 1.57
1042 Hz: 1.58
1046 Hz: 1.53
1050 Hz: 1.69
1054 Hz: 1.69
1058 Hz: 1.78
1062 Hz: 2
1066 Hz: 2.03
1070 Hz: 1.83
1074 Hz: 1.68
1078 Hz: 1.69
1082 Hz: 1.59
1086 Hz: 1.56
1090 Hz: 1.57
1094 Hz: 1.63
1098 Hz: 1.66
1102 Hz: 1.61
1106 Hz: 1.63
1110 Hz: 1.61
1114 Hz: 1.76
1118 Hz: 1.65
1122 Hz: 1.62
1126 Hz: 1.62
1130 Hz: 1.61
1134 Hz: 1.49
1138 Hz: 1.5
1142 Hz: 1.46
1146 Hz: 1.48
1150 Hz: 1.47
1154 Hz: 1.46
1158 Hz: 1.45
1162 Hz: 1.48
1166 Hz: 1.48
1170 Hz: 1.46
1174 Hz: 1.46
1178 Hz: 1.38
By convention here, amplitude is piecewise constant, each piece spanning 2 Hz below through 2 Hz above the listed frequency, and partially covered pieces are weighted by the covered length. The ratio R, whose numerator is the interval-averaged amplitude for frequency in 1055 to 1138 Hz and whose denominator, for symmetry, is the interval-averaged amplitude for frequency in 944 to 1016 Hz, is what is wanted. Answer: 1.07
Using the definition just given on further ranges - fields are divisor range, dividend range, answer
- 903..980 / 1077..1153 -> 1.05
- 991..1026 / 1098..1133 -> 1.05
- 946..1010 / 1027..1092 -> 1.07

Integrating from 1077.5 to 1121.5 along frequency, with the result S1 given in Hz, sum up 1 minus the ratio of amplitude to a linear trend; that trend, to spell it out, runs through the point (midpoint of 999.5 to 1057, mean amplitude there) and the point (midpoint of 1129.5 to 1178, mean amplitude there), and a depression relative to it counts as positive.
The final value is -3.2 Hz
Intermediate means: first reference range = 1.58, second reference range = 1.48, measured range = 1.63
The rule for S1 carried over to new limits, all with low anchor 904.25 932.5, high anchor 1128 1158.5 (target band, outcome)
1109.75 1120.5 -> -1.40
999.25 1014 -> -1.01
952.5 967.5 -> -1.21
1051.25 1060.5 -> -1.67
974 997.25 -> -1.36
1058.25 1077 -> -4.87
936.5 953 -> -0.76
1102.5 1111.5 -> -0.80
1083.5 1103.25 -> -1.61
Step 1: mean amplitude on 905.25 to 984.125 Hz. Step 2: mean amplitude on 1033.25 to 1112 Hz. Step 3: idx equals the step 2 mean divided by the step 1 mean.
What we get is 1.1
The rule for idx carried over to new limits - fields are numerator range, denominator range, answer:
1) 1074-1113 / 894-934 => 1.11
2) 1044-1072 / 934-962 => 1.17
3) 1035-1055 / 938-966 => 1.03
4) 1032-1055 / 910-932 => 1.11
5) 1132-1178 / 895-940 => 1.00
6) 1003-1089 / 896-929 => 1.11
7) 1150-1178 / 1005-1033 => 0.94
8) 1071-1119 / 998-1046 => 1.05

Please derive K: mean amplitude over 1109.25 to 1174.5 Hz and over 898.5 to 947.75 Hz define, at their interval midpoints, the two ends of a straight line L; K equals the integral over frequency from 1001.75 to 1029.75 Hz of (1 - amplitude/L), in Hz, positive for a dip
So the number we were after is -1.14 Hz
